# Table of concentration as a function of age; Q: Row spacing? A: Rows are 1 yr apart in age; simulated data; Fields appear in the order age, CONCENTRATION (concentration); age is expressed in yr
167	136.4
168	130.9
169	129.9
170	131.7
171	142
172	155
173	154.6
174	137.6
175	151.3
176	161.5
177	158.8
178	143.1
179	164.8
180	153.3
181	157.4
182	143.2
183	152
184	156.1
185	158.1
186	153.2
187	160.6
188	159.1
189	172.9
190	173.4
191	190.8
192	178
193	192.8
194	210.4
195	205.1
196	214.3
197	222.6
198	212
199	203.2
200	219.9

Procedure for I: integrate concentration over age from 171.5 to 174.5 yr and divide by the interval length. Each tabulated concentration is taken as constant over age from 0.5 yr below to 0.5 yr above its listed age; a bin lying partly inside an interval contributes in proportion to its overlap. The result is 149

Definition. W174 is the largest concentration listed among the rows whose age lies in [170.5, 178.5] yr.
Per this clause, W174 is 161.5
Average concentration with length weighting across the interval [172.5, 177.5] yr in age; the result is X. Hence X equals 153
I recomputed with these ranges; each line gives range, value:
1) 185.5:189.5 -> 161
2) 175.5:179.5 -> 157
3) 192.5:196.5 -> 206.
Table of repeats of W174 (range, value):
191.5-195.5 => 210.4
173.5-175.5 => 151.3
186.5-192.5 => 190.8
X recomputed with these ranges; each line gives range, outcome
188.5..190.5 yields 173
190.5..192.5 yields 184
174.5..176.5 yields 156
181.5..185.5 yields 152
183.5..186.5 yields 156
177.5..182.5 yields 152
